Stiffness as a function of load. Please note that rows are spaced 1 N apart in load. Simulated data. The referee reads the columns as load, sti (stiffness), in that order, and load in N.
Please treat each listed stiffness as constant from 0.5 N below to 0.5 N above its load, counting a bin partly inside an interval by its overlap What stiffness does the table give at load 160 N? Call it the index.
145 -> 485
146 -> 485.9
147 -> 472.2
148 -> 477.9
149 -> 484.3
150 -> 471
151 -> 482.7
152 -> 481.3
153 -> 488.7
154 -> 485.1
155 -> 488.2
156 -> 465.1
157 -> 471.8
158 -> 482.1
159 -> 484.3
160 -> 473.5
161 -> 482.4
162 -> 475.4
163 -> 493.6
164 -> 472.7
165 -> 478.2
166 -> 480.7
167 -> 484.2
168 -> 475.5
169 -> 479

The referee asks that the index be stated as 473.5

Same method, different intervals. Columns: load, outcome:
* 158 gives 482.1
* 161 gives 482.4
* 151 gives 482.7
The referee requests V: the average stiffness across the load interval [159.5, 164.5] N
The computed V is 480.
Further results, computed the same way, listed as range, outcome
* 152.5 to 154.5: 487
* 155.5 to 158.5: 473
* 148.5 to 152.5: 480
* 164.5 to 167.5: 481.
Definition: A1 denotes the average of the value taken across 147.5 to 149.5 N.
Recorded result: 481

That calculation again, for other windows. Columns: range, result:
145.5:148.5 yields 479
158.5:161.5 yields 480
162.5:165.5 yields 482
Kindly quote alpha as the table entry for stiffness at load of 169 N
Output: 479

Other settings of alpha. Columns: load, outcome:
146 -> 485.9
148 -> 477.9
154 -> 485.1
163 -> 493.6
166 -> 480.7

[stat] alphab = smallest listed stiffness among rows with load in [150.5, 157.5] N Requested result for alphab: 465.1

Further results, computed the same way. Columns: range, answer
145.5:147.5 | 472.2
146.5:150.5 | 471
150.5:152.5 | 481.3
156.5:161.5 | 471.8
